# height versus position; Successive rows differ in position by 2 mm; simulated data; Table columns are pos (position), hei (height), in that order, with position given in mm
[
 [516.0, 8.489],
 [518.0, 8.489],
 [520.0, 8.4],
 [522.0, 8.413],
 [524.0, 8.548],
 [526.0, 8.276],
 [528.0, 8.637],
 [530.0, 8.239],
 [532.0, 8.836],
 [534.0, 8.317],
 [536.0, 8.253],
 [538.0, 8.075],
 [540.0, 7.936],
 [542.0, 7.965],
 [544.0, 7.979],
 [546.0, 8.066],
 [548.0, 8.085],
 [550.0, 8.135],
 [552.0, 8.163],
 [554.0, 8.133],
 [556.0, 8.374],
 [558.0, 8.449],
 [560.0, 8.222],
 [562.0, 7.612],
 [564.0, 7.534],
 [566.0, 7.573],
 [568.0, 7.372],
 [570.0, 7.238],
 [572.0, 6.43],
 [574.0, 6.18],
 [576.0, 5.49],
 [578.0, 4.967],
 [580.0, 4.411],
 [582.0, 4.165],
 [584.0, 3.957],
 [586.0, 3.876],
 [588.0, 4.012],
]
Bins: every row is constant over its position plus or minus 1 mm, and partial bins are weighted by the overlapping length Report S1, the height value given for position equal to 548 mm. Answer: 8.085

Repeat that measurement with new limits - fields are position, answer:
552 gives 8.163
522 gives 8.413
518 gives 8.489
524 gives 8.548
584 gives 3.957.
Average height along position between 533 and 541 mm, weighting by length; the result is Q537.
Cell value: 8.15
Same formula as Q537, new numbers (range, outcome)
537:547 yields 8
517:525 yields 8.46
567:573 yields 7.01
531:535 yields 8.58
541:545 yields 7.97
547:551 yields 8.11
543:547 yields 8.02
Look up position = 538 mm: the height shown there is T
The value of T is 8.075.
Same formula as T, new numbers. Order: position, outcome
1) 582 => 4.165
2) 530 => 8.239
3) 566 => 7.573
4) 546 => 8.066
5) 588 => 4.012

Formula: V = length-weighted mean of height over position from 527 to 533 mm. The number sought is 8.57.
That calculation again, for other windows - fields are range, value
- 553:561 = 8.29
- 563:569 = 7.49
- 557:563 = 8.09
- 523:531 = 8.43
